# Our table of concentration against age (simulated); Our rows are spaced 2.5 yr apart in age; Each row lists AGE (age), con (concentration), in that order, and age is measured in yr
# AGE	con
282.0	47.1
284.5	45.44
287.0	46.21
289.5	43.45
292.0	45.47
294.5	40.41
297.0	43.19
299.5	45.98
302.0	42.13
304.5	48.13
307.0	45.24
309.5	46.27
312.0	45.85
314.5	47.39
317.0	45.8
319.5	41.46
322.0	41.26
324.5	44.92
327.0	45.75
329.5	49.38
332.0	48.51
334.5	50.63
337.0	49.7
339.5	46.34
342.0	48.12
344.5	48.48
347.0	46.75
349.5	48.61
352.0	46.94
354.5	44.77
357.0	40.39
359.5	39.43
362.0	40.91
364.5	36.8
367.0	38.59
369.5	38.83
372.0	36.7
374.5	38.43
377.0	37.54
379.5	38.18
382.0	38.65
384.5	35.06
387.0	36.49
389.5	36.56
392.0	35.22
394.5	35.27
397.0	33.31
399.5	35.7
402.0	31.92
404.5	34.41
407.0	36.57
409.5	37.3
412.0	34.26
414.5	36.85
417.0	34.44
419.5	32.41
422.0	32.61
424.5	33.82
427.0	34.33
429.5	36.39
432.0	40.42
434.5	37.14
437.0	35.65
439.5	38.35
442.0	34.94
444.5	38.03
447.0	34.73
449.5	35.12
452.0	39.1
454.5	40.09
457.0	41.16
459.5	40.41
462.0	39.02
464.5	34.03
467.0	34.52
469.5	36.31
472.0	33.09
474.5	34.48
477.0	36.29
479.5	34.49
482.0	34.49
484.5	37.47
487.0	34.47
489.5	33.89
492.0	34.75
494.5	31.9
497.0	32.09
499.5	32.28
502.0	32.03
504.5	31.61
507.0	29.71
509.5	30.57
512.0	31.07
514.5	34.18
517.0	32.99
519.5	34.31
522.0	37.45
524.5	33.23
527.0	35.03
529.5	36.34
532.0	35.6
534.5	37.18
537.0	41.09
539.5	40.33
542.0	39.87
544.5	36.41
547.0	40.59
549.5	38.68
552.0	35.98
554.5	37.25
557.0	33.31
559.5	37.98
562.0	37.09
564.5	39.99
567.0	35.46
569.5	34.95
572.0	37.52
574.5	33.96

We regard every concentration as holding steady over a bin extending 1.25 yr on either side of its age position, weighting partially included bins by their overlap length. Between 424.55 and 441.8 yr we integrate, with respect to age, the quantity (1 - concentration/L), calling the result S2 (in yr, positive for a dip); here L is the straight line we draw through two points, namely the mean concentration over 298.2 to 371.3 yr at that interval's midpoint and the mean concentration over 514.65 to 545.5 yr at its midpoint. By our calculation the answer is 1.69 yr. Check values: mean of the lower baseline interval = 44.9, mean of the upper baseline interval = 36.6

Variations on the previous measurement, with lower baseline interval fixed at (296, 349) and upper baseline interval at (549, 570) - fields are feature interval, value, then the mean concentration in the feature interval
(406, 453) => 6.8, 35.9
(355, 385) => 4.0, 38.5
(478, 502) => 3.4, 33.9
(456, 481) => 2.5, 36.3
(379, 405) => 4.8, 35.5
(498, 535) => 4.8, 33.5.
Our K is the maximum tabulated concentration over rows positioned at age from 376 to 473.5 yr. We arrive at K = 41.16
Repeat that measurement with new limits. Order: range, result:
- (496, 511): 32.28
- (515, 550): 41.09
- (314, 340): 50.63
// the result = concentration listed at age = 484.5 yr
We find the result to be 37.47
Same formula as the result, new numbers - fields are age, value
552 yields 35.98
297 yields 43.19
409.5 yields 37.3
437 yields 35.65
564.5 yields 39.99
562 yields 37.09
